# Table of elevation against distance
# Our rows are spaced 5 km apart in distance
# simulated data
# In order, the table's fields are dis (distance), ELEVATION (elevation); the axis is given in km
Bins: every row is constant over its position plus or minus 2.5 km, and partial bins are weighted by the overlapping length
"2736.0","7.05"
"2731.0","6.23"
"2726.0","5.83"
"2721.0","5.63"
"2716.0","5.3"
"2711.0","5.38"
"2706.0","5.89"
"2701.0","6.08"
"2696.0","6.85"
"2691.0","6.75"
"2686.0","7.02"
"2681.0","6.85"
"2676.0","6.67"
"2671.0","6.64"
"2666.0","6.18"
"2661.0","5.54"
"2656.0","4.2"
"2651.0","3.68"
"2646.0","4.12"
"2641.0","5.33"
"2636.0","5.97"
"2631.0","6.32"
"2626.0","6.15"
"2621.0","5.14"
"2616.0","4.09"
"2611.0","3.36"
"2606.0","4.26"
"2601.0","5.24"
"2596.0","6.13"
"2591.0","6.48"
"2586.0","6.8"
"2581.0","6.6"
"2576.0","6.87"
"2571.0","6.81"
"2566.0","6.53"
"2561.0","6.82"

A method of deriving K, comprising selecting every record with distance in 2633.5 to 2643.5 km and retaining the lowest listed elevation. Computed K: 5.33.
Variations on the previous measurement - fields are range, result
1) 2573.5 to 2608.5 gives 4.26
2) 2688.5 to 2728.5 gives 5.3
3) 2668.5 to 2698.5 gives 6.64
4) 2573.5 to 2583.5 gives 6.6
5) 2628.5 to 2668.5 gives 3.68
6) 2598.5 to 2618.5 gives 3.36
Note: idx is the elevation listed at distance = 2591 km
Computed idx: 6.48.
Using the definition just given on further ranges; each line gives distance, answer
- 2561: 6.82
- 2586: 6.8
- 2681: 6.85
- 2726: 5.83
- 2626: 6.15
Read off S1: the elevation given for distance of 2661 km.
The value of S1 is 5.54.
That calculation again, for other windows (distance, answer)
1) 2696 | 6.85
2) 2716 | 5.3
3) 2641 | 5.33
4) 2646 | 4.12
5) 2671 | 6.64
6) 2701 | 6.08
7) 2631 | 6.32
